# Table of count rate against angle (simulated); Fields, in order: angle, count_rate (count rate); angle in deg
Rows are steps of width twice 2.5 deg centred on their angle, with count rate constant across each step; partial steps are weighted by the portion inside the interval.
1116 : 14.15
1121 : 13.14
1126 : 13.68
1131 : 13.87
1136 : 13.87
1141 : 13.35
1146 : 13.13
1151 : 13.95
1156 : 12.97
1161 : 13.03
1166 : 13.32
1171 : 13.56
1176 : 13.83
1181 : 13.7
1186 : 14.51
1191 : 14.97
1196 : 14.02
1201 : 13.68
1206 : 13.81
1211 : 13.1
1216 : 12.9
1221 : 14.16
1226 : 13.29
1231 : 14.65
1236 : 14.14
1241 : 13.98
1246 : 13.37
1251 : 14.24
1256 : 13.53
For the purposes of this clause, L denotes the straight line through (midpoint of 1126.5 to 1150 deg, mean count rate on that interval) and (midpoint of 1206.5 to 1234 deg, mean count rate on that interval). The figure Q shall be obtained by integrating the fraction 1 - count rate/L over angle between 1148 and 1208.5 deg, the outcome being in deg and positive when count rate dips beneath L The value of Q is -0.7 deg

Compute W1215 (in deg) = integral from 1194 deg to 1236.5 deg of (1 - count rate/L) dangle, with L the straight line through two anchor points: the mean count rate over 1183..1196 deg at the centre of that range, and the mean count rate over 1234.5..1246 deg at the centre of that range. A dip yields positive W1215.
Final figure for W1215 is 1.48 deg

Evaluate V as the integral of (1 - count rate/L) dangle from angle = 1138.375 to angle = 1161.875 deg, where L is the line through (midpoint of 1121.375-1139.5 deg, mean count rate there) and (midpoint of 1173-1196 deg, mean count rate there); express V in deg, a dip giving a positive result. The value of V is 1.0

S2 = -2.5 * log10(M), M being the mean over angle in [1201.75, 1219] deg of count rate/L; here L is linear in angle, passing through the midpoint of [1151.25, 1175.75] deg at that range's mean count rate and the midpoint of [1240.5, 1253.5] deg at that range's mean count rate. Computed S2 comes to 0.023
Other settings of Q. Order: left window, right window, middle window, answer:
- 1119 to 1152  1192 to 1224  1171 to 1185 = -0.19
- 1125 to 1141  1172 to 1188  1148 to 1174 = 0.94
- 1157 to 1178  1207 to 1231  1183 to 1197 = -1.12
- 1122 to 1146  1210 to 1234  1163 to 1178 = 0.09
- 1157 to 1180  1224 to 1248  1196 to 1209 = -0.10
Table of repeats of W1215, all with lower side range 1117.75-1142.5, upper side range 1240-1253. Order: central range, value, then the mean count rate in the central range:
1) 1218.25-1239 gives -0.4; 14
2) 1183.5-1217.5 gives -0.3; 13.9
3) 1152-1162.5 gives 0.4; 13.1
